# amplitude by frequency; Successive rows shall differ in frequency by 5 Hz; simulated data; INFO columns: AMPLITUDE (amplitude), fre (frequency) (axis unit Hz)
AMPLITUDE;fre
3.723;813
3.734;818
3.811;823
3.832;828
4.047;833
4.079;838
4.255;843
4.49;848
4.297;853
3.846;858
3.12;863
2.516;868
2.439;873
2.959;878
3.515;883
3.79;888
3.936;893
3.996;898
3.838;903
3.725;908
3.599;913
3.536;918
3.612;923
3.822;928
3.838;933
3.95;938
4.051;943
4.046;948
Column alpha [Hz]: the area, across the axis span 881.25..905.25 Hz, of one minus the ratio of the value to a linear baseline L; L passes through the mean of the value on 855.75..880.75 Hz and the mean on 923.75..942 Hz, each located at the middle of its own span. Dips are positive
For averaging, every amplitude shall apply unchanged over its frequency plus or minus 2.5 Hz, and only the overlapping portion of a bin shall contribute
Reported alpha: -3.7 Hz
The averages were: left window 2.97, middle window 3.82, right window 3.86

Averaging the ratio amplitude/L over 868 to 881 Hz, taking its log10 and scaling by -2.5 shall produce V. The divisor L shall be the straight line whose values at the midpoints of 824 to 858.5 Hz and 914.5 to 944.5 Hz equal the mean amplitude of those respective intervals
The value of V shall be 0.43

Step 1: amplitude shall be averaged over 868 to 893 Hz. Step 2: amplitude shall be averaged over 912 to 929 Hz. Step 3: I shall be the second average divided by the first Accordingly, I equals 1.1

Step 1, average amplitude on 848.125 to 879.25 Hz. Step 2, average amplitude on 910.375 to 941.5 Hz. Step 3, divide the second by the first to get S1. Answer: 1.13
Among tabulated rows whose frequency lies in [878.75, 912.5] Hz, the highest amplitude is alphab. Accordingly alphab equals 3.996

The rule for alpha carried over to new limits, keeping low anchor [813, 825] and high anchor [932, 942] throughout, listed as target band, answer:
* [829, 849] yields -2.0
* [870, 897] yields 3.5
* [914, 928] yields 1.0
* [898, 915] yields 0.5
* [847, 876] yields 3.3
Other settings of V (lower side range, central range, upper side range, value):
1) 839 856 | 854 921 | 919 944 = 0.174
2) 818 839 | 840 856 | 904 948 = -0.117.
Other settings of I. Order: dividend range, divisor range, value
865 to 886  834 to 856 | 0.68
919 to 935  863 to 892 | 1.21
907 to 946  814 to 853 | 0.93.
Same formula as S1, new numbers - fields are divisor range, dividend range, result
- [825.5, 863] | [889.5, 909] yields 0.96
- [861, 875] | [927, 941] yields 1.45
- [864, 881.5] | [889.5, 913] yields 1.41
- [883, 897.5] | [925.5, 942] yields 1.02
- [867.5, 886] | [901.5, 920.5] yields 1.26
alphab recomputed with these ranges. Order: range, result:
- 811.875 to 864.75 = 4.49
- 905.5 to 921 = 3.725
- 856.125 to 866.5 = 3.846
